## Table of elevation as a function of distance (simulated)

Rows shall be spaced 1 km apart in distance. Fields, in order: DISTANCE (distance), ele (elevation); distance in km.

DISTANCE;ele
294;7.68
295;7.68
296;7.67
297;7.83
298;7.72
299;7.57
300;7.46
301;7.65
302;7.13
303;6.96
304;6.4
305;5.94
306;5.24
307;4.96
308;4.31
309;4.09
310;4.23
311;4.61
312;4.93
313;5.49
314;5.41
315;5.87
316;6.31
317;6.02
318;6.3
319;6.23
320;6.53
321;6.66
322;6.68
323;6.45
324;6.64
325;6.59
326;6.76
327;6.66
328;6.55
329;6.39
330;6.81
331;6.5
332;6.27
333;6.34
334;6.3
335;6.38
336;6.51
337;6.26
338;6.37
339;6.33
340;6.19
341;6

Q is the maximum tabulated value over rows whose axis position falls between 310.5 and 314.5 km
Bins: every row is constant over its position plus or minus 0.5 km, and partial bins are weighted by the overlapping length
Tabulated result 5.49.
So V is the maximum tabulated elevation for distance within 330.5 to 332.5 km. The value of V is 6.5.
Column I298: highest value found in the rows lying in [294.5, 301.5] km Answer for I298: 7.83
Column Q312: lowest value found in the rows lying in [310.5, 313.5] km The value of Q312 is 4.61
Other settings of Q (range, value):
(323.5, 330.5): 6.81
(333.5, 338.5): 6.51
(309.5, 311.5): 4.61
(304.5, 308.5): 5.94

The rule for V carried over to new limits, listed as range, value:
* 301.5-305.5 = 7.13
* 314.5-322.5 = 6.68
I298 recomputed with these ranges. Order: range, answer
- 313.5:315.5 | 5.87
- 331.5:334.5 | 6.34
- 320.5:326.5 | 6.76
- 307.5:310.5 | 4.31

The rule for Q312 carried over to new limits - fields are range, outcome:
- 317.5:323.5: 6.23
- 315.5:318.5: 6.02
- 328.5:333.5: 6.27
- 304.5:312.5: 4.09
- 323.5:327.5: 6.59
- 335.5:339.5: 6.26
